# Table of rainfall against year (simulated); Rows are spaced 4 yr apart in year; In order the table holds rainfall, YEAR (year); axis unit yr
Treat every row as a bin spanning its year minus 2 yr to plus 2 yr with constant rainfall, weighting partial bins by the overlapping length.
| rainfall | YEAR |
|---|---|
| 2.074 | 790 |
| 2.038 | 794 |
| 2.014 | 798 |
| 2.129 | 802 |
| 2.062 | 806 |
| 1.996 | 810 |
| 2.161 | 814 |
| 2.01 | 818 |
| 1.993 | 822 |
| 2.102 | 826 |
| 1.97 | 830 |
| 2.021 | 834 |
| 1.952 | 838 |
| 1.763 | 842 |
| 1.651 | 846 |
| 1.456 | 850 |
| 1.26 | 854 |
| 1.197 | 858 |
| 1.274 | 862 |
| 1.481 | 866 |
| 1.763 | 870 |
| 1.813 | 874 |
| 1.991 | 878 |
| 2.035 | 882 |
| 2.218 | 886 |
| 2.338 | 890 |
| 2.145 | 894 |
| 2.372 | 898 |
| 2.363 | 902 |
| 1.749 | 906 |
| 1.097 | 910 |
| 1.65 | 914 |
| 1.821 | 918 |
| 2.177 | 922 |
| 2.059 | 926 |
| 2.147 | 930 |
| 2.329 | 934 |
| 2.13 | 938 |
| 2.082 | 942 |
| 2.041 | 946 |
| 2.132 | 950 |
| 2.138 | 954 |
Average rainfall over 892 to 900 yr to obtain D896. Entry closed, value 2.26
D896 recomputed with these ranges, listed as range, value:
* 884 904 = 2.29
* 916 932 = 2.05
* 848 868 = 1.33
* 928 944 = 2.17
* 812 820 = 2.09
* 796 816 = 2.07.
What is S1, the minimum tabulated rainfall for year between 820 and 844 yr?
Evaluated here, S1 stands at 1.763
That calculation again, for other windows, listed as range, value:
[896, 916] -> 1.097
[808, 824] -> 1.993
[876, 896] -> 1.991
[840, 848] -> 1.651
